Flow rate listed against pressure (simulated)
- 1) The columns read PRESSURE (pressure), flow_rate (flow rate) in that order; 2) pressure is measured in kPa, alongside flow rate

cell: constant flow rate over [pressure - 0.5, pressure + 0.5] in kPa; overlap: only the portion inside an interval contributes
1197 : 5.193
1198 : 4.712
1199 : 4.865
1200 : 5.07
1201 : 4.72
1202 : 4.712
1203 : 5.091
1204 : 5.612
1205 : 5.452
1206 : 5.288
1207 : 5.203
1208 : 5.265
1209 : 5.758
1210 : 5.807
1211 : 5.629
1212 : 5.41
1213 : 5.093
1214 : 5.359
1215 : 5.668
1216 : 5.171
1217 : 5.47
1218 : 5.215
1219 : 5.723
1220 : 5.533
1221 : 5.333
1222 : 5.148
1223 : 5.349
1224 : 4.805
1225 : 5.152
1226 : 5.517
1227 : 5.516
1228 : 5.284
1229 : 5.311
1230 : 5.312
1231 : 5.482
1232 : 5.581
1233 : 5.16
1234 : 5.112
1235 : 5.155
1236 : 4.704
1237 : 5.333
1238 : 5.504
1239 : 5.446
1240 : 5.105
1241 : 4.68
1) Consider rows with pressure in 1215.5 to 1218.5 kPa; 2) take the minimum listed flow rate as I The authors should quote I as 5.171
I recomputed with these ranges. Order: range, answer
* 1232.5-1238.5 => 4.704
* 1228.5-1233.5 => 5.16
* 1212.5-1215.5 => 5.093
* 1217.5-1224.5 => 4.805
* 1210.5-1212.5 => 5.41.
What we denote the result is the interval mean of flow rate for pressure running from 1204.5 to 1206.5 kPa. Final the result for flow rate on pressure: 5.37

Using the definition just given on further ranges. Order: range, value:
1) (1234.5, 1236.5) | 4.93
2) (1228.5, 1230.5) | 5.31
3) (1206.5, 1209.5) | 5.41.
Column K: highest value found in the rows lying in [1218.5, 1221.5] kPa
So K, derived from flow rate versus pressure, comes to 5.723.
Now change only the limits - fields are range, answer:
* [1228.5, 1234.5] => 5.581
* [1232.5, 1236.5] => 5.16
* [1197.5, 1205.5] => 5.612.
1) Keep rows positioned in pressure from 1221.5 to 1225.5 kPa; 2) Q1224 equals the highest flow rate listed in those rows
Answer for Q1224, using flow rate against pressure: 5.349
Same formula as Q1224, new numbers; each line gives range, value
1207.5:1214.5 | 5.807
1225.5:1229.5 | 5.517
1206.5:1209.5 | 5.758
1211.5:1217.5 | 5.668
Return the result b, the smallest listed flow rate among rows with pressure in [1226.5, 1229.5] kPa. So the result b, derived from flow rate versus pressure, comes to 5.284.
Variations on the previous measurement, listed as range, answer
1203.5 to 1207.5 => 5.203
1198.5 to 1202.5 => 4.712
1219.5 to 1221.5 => 5.333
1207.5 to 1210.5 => 5.265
